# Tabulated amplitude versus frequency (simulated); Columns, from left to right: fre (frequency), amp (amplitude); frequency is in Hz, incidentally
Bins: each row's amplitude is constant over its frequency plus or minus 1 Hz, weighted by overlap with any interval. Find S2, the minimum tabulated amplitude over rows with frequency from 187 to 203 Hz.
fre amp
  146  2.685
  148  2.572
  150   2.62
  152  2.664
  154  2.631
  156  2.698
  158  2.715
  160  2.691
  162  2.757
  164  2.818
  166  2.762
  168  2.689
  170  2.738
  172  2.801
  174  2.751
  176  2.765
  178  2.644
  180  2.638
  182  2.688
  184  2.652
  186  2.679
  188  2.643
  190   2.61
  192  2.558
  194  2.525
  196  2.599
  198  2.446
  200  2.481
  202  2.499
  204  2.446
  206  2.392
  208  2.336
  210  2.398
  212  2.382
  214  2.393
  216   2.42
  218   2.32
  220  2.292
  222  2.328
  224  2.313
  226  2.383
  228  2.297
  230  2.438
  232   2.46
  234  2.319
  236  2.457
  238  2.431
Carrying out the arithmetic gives 2.446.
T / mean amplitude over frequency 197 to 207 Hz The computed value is 2.45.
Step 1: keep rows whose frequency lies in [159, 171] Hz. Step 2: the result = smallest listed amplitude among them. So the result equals 2.689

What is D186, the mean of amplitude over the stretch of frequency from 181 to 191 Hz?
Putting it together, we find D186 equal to 2.65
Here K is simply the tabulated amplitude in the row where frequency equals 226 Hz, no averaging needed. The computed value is 2.383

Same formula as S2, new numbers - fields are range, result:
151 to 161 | 2.631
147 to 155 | 2.572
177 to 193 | 2.558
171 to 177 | 2.751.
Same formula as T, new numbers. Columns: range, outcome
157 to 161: 2.7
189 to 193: 2.58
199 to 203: 2.49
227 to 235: 2.38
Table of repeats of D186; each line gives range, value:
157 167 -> 2.75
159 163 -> 2.72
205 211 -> 2.38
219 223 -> 2.31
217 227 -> 2.33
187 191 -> 2.63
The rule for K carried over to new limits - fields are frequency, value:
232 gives 2.46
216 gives 2.42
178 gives 2.644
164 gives 2.818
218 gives 2.32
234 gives 2.319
